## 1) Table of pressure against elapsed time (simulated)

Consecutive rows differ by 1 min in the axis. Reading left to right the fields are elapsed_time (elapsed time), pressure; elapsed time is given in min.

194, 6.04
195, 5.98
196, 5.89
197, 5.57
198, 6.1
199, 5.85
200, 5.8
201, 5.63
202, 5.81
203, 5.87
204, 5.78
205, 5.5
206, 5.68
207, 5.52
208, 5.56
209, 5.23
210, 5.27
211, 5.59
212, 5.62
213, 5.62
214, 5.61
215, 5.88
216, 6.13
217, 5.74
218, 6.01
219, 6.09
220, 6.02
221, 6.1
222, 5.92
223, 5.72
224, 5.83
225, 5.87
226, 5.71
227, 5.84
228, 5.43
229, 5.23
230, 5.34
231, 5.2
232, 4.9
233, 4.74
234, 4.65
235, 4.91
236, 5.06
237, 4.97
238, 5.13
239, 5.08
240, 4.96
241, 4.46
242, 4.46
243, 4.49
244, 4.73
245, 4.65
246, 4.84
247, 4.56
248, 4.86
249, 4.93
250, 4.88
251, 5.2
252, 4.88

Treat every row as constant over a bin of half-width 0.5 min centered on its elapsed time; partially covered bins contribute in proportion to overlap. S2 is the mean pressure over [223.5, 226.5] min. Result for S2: 5.8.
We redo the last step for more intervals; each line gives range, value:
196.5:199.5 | 5.84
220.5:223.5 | 5.91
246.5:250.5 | 4.81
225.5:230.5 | 5.51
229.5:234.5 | 4.97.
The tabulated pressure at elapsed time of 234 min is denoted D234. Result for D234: 4.65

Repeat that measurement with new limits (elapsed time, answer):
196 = 5.89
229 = 5.23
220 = 6.02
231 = 5.2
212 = 5.62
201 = 5.63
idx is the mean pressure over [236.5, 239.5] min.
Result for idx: 5.06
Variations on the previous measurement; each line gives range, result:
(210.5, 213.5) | 5.61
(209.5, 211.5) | 5.43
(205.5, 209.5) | 5.5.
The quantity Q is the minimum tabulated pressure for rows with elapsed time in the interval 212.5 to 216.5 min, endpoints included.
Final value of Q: 5.61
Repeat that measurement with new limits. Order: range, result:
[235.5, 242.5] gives 4.46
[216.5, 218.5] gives 5.74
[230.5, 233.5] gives 4.74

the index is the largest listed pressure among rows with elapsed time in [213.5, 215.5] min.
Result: 5.88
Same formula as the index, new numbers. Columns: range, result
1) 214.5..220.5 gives 6.13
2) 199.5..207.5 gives 5.87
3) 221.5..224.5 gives 5.92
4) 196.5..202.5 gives 6.1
